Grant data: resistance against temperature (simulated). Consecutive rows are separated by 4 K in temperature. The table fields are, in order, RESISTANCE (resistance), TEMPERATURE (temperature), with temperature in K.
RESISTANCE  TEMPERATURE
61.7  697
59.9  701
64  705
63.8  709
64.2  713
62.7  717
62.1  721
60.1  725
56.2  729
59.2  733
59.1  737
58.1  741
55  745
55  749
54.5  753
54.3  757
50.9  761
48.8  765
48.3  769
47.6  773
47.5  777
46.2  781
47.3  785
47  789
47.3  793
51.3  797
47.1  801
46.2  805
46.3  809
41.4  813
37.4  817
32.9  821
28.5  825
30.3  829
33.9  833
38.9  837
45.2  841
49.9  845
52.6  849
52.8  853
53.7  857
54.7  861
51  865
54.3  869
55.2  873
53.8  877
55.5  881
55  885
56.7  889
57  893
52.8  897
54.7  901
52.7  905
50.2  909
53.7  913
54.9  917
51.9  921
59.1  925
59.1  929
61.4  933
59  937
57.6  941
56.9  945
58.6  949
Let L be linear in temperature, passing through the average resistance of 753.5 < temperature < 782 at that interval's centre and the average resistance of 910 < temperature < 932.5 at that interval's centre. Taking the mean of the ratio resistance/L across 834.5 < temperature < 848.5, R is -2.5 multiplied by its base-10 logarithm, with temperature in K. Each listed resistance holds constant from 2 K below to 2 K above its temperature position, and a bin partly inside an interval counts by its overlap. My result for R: 0.17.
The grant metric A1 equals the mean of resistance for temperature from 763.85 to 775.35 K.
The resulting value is 48.2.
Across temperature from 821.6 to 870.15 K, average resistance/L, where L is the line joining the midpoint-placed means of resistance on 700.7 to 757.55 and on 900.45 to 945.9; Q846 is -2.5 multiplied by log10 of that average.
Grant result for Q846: 0.26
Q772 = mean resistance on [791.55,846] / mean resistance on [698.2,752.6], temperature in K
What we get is 0.68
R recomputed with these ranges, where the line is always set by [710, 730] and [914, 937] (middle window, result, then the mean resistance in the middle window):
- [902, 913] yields 0.11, 52.2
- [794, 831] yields 0.42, 40.3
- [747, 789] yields 0.21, 49.9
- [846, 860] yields 0.11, 52.9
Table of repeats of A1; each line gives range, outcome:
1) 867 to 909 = 54.6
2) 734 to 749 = 57.2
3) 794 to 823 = 43.4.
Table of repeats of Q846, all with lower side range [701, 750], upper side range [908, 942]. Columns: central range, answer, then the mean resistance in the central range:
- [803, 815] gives 0.295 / 44.6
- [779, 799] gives 0.226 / 47.8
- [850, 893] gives 0.060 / 54.4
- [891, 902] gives 0.041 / 54.8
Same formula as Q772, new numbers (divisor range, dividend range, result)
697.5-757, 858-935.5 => 0.92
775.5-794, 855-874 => 1.14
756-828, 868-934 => 1.22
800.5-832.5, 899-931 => 1.43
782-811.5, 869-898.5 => 1.16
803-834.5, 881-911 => 1.46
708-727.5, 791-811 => 0.76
